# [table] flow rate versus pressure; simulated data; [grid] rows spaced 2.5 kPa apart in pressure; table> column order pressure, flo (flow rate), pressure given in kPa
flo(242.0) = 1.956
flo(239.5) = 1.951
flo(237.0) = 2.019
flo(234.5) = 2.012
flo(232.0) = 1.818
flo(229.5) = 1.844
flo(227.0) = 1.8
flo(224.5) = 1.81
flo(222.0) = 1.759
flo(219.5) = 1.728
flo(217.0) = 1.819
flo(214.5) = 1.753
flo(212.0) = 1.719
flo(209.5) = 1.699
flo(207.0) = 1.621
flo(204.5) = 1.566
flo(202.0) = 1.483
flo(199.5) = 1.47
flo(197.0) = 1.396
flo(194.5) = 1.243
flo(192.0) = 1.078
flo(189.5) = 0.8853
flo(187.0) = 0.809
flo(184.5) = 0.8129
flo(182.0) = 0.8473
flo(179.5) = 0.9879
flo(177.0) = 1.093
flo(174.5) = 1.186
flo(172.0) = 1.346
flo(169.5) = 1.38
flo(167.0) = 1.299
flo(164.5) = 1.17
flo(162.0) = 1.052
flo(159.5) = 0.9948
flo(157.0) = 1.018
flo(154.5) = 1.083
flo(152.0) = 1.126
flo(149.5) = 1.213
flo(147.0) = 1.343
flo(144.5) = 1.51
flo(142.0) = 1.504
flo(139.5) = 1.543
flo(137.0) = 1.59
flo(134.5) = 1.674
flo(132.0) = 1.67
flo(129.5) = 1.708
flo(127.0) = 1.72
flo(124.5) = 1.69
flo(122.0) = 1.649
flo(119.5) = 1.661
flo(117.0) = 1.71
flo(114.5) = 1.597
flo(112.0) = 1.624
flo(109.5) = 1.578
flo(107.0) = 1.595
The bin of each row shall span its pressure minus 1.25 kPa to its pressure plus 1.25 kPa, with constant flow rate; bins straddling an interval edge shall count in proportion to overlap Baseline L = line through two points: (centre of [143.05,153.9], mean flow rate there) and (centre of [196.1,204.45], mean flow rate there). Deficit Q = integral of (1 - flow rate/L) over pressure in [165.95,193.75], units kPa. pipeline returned 6.5 kPa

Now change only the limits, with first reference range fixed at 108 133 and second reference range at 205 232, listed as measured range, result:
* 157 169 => 4.0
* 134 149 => 1.6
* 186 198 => 4.5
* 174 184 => 4.2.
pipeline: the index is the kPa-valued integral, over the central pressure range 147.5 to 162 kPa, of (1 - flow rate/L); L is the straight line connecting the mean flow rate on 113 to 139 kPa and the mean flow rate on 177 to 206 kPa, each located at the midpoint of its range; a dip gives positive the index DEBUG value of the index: 3.4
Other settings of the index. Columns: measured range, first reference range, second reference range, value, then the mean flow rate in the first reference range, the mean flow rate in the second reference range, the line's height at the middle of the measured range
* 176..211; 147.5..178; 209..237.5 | 6.8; 1.17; 1.81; 1.5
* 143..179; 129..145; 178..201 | 4.0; 1.6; 1.06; 1.35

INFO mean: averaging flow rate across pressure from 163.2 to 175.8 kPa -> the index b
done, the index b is 1.27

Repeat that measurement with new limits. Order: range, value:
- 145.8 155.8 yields 1.19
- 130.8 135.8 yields 1.67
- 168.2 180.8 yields 1.2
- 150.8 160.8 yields 1.06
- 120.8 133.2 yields 1.69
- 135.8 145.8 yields 1.54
